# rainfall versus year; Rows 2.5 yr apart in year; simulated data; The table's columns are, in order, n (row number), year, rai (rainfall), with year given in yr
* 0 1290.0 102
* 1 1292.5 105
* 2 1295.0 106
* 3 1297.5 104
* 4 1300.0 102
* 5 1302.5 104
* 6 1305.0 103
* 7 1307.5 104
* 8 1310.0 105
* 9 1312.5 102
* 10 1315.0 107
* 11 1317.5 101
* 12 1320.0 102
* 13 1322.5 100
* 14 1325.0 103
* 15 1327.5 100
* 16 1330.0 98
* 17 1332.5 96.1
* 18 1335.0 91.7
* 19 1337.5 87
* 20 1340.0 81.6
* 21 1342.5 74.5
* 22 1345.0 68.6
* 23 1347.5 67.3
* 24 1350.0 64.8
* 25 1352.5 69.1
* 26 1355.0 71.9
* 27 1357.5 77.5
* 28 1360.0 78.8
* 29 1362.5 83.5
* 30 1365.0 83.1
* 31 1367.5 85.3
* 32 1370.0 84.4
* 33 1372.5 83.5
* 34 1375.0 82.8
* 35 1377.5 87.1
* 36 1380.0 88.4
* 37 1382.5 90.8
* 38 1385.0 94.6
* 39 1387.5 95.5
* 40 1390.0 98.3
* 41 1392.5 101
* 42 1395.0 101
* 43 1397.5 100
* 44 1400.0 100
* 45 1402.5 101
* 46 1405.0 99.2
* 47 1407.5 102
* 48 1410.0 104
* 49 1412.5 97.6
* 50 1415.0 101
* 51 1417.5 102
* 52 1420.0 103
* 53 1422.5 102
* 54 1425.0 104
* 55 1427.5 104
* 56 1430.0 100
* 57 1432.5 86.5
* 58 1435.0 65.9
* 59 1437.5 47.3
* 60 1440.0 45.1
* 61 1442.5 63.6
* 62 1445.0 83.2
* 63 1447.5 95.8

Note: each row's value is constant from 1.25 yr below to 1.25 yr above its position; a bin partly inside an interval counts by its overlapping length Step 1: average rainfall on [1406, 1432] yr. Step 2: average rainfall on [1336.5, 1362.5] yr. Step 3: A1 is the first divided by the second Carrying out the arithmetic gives 1.36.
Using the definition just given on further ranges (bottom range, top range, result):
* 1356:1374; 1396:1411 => 1.23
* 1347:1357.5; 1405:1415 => 1.45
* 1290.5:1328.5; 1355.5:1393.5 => 0.85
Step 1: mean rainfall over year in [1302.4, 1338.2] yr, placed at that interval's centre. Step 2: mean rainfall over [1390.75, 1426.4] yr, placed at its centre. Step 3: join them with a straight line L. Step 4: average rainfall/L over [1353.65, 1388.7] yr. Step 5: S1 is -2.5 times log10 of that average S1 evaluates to 0.19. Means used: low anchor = 100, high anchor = 101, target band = 84.7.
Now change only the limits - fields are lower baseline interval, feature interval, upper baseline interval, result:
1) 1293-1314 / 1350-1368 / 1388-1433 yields 0.30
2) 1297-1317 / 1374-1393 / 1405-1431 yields 0.12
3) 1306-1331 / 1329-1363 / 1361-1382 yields 0.18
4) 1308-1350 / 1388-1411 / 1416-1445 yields -0.16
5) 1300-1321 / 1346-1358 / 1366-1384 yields 0.31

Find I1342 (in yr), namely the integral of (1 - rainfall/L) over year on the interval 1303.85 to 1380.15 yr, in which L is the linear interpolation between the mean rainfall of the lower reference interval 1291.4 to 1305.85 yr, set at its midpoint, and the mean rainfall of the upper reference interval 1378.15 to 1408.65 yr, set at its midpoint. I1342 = 9.8 yr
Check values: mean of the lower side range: 104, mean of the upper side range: 97.4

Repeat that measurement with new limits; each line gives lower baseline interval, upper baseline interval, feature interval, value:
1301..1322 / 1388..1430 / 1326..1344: 2.29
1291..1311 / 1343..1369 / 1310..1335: -2.17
